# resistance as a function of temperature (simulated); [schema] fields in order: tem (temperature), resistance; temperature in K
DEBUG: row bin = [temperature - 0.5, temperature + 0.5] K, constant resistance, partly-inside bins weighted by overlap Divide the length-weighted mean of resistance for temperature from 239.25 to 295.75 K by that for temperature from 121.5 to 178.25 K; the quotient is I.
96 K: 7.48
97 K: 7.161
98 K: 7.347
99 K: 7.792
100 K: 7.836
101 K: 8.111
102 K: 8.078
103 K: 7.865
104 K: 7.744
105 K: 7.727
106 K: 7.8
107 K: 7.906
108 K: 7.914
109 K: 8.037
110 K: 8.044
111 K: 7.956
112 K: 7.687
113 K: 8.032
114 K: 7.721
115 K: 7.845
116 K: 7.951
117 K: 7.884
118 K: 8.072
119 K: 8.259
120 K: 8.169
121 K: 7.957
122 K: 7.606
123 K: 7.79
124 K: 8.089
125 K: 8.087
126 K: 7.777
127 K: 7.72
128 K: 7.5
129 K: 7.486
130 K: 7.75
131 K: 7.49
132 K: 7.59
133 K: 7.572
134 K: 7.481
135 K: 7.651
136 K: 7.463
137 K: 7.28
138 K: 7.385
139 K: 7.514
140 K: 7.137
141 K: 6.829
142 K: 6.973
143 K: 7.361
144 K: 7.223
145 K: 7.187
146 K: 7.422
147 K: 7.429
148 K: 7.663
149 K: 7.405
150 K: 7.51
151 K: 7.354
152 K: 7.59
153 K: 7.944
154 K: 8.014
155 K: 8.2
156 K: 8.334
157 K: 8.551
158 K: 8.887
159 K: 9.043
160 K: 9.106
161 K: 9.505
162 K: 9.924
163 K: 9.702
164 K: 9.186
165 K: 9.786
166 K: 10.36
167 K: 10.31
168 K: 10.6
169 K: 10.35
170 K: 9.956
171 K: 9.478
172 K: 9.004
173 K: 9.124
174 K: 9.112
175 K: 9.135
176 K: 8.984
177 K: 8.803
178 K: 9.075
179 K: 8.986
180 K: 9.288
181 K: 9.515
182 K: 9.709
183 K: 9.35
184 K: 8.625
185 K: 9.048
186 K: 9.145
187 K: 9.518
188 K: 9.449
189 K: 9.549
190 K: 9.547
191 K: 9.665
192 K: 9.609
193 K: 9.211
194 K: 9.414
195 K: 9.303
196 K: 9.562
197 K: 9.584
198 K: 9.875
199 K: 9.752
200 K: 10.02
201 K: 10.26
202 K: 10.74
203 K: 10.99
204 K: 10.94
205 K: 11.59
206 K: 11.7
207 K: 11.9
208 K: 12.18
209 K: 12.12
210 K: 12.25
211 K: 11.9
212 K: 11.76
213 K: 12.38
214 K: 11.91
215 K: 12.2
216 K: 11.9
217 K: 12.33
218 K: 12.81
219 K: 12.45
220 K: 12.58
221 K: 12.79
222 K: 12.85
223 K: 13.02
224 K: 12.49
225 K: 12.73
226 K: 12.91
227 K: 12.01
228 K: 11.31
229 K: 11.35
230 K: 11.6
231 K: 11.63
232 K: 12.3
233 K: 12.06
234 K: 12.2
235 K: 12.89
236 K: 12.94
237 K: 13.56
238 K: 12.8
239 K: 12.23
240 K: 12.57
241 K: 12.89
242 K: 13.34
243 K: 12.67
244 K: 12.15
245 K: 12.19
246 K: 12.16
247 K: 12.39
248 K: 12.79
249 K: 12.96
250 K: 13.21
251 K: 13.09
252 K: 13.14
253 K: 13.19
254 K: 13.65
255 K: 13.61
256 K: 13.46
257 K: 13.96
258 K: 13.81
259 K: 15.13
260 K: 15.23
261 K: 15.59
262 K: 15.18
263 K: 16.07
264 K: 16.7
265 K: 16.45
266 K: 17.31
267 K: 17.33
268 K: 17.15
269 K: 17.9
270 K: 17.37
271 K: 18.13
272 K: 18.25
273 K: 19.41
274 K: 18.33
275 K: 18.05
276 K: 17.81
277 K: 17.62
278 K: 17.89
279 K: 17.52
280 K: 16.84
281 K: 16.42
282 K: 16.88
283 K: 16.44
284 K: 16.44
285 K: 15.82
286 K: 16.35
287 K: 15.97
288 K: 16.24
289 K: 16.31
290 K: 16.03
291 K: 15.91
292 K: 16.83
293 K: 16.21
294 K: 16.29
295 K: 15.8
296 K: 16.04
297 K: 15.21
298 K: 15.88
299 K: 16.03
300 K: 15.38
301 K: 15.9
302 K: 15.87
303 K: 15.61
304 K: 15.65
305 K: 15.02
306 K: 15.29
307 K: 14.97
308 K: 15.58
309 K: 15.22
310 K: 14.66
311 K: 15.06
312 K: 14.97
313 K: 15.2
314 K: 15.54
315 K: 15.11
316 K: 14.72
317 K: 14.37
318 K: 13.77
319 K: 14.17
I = 1.87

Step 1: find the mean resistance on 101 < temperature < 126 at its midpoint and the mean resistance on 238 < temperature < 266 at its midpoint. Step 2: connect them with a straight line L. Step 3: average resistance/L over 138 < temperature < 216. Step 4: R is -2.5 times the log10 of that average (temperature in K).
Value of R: 0.131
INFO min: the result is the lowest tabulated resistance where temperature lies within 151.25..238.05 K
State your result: 7.59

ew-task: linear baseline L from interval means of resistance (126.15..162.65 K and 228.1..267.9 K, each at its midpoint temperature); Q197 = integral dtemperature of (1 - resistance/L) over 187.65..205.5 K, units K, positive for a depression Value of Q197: 1.25 K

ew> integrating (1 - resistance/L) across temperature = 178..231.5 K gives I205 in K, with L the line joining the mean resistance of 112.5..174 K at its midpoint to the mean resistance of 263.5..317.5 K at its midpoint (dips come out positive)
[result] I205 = 3.27 K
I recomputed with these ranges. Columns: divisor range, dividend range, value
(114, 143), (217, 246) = 1.63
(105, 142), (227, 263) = 1.69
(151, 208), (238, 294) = 1.62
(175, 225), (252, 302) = 1.52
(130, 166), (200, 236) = 1.50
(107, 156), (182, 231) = 1.44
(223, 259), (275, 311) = 1.27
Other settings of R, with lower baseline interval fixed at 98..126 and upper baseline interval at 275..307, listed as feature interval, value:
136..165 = 0.21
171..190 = 0.20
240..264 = 0.07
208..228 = 0.04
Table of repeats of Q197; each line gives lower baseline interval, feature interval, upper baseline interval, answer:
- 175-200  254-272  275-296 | -1.1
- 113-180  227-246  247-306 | 1.7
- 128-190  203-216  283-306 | -0.7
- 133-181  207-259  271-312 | 1.2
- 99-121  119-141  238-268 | 2.8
